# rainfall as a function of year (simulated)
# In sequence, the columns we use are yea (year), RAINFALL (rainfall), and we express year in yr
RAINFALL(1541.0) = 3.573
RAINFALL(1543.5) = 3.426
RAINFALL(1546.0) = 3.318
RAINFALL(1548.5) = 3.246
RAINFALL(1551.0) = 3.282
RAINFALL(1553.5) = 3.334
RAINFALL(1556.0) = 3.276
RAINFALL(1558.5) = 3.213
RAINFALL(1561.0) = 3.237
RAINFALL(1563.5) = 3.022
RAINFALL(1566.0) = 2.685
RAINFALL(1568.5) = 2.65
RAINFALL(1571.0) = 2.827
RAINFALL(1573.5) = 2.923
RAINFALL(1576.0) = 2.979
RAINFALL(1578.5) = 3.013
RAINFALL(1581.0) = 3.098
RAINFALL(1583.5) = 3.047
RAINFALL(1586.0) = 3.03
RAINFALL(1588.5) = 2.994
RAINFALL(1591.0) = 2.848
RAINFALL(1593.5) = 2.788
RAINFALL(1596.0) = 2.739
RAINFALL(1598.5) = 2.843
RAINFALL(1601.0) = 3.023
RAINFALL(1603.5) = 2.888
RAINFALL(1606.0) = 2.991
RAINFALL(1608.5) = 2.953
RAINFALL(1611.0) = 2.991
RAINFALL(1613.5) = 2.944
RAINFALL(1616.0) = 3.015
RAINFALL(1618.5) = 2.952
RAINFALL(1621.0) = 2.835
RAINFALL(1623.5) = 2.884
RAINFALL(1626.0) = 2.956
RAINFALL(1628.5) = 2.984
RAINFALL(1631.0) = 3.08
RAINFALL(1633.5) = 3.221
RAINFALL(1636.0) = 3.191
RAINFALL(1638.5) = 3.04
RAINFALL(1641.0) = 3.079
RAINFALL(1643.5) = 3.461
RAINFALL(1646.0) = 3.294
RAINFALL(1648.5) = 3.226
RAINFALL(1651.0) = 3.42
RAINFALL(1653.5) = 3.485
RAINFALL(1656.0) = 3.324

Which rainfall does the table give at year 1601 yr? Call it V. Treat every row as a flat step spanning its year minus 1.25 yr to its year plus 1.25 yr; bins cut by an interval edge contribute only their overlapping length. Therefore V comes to 3.023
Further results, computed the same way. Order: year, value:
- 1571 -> 2.827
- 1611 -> 2.991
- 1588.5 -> 2.994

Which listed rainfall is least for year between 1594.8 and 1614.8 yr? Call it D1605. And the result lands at 2.739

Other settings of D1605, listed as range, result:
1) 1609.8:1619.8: 2.944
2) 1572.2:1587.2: 2.923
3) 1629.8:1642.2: 3.04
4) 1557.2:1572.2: 2.65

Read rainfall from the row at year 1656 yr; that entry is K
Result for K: 3.324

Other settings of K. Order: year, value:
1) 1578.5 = 3.013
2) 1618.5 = 2.952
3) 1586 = 3.03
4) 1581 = 3.098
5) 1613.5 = 2.944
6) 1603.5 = 2.888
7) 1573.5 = 2.923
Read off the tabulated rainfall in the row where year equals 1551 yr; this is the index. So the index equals 3.282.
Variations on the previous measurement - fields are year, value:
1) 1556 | 3.276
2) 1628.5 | 2.984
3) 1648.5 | 3.226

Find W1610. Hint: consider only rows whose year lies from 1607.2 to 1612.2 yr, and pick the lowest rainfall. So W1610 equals 2.953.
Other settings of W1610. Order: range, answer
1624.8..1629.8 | 2.956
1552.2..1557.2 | 3.276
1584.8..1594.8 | 2.788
